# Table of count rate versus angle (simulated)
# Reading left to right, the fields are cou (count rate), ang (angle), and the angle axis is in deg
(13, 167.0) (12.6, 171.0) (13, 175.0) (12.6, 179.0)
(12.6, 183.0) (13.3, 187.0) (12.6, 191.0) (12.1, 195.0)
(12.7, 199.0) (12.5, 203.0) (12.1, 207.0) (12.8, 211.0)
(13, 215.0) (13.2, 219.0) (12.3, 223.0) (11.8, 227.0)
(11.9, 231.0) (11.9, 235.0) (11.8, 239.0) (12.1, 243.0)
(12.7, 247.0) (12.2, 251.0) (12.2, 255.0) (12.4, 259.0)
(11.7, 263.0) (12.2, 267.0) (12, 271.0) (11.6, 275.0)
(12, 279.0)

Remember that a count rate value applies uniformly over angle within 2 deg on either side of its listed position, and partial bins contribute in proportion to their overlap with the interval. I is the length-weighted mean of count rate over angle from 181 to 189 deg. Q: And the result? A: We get 12.9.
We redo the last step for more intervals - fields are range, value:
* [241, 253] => 12.3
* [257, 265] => 12.1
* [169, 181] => 12.7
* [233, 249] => 12.1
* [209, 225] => 12.8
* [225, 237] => 11.9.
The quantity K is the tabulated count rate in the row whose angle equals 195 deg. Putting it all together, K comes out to 12.1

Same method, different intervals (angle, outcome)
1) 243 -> 12.1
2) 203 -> 12.5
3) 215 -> 13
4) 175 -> 13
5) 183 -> 12.6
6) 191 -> 12.6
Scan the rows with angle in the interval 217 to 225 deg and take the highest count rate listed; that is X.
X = 13.2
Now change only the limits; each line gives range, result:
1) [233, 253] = 12.7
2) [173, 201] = 13.3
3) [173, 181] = 13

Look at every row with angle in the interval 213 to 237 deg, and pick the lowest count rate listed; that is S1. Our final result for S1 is 11.8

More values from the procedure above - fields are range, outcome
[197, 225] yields 12.1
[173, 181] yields 12.6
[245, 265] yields 11.7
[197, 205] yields 12.5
